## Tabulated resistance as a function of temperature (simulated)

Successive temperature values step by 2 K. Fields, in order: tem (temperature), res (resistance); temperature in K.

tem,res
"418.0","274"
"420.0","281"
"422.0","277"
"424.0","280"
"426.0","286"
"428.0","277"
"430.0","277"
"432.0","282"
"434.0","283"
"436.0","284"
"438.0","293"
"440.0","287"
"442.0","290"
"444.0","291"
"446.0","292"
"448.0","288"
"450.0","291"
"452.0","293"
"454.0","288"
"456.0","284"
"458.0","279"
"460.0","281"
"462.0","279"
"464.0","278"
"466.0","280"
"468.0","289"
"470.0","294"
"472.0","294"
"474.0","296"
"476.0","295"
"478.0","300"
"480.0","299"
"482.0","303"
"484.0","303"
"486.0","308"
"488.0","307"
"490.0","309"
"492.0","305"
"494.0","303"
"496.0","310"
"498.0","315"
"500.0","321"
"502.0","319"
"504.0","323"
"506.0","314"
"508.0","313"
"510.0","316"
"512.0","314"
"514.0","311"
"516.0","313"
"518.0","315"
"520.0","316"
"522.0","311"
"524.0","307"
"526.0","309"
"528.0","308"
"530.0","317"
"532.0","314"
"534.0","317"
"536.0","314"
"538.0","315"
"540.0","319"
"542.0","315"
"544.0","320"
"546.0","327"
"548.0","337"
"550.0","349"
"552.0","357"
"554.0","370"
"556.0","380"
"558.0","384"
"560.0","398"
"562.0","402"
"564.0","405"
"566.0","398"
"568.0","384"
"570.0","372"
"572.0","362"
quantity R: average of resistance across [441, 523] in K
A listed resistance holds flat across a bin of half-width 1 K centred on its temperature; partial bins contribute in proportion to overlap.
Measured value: 301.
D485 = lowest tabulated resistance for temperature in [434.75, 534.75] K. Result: 278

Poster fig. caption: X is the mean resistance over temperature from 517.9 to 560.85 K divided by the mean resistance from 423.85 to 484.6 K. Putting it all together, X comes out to 1.15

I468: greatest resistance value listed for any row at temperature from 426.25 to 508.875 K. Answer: 323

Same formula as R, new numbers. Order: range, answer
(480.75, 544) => 312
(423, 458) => 286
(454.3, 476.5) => 286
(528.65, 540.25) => 316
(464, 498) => 300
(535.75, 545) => 317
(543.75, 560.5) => 359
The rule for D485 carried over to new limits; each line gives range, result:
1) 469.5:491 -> 294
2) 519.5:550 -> 307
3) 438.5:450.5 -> 287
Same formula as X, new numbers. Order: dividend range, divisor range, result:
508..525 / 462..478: 1.08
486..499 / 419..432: 1.10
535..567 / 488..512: 1.14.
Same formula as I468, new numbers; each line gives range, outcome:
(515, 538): 317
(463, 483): 303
